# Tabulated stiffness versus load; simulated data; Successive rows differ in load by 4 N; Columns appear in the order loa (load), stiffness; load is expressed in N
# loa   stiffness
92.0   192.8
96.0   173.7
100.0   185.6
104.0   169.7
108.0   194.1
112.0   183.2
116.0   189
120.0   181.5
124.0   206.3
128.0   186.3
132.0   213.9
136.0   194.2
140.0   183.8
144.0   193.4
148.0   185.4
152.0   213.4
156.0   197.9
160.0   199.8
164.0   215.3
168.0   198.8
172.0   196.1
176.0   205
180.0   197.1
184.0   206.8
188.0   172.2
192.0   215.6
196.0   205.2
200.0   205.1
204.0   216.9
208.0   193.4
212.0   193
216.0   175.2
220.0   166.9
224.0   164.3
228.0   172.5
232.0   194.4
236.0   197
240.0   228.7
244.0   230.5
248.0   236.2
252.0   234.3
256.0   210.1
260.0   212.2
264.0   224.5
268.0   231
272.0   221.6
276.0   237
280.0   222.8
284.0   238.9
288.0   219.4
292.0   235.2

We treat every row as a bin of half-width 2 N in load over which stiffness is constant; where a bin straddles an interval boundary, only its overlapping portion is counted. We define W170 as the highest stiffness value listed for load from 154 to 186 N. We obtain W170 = 215.3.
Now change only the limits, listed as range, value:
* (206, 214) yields 193.4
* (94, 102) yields 185.6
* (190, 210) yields 216.9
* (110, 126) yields 206.3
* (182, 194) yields 215.6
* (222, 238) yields 197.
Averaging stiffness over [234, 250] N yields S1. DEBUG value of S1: 223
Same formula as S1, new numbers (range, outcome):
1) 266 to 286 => 230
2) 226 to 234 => 183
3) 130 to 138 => 204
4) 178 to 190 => 192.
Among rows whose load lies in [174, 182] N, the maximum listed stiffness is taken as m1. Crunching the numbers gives 205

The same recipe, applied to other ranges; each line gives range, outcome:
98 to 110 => 194.1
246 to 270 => 236.2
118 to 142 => 213.9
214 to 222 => 175.2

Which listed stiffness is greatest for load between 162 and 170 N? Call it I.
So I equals 215.3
